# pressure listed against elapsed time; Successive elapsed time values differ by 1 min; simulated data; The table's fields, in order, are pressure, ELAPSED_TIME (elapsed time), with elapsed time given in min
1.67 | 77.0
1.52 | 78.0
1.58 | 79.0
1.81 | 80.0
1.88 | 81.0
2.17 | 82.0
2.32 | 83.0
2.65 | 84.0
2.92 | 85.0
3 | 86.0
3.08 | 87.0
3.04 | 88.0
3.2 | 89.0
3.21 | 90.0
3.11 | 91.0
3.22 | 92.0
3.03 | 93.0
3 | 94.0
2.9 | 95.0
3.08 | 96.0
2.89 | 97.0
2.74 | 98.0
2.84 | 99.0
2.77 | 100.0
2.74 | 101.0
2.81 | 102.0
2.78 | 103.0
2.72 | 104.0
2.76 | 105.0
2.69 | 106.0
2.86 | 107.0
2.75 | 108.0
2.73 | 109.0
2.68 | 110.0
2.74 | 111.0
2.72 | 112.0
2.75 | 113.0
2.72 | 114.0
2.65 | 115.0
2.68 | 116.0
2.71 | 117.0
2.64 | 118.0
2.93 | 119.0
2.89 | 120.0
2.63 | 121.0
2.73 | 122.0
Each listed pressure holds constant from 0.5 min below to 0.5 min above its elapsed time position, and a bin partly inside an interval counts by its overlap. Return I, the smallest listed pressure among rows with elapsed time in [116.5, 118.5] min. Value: 2.64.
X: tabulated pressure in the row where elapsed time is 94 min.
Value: 3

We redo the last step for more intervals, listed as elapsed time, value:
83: 2.32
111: 2.74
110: 2.68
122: 2.73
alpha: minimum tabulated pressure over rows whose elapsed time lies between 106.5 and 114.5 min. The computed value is 2.68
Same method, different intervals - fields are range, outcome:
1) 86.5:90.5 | 3.04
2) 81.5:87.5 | 2.17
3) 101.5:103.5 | 2.78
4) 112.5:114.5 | 2.72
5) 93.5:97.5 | 2.89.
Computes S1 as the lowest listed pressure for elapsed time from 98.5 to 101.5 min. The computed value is 2.74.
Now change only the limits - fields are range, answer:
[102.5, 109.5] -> 2.69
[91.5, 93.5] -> 3.03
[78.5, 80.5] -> 1.58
